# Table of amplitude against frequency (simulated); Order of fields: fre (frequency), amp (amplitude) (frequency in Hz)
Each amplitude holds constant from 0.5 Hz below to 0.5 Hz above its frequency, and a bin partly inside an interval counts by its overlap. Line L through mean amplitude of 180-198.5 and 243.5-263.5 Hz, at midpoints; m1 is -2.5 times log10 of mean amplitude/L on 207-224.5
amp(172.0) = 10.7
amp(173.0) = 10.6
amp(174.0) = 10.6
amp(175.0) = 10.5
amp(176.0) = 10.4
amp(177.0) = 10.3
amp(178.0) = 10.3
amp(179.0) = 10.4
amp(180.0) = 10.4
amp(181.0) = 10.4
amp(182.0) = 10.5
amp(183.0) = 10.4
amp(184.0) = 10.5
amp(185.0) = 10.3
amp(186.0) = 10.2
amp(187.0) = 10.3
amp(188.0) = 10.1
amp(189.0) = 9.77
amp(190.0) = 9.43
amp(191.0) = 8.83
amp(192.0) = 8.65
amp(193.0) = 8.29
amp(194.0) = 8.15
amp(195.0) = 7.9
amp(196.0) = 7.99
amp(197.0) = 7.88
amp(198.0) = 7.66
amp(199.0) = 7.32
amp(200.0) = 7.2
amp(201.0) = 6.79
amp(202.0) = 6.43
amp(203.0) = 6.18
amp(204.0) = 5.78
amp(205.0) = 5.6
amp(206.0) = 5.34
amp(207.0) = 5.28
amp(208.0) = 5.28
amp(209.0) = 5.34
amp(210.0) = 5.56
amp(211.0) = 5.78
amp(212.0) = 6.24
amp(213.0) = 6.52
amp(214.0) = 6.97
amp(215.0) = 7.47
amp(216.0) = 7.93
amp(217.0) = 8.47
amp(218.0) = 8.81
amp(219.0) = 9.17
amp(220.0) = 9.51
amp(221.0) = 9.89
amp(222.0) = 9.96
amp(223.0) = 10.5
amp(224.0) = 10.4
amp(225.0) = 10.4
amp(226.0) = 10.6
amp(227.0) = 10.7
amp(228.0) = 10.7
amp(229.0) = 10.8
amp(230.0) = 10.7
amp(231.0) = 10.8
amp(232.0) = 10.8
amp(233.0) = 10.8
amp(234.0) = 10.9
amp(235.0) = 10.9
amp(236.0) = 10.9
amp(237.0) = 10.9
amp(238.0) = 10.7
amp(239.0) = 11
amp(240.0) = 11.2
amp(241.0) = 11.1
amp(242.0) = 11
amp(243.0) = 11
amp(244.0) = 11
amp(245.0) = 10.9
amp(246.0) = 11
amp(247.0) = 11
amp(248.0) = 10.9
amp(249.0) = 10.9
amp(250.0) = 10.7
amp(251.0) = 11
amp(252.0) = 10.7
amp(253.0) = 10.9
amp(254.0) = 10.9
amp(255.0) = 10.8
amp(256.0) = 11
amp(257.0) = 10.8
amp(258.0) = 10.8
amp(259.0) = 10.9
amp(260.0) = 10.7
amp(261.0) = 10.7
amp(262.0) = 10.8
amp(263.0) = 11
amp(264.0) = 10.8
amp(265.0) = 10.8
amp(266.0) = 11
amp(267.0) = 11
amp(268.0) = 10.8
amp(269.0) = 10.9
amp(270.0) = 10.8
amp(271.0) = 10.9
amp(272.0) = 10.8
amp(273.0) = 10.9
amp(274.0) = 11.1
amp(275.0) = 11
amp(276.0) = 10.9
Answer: 0.27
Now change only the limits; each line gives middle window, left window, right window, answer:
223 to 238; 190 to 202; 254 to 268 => -0.14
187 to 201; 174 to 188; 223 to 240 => 0.24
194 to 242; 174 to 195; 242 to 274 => 0.20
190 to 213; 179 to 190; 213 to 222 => 0.34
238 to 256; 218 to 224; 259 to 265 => -0.05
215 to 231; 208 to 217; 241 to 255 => -0.25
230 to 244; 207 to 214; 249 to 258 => -0.22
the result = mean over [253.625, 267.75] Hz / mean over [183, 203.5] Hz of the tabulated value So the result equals 1.3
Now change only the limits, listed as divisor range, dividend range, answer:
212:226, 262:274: 1.23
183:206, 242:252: 1.33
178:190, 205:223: 0.71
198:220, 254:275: 1.62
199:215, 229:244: 1.79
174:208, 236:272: 1.26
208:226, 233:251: 1.34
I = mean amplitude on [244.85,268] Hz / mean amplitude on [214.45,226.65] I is 1.15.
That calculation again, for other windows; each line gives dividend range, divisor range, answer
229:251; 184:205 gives 1.32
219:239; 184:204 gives 1.26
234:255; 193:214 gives 1.66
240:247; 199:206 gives 1.74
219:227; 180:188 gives 0.98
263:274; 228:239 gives 1.01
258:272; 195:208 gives 1.64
